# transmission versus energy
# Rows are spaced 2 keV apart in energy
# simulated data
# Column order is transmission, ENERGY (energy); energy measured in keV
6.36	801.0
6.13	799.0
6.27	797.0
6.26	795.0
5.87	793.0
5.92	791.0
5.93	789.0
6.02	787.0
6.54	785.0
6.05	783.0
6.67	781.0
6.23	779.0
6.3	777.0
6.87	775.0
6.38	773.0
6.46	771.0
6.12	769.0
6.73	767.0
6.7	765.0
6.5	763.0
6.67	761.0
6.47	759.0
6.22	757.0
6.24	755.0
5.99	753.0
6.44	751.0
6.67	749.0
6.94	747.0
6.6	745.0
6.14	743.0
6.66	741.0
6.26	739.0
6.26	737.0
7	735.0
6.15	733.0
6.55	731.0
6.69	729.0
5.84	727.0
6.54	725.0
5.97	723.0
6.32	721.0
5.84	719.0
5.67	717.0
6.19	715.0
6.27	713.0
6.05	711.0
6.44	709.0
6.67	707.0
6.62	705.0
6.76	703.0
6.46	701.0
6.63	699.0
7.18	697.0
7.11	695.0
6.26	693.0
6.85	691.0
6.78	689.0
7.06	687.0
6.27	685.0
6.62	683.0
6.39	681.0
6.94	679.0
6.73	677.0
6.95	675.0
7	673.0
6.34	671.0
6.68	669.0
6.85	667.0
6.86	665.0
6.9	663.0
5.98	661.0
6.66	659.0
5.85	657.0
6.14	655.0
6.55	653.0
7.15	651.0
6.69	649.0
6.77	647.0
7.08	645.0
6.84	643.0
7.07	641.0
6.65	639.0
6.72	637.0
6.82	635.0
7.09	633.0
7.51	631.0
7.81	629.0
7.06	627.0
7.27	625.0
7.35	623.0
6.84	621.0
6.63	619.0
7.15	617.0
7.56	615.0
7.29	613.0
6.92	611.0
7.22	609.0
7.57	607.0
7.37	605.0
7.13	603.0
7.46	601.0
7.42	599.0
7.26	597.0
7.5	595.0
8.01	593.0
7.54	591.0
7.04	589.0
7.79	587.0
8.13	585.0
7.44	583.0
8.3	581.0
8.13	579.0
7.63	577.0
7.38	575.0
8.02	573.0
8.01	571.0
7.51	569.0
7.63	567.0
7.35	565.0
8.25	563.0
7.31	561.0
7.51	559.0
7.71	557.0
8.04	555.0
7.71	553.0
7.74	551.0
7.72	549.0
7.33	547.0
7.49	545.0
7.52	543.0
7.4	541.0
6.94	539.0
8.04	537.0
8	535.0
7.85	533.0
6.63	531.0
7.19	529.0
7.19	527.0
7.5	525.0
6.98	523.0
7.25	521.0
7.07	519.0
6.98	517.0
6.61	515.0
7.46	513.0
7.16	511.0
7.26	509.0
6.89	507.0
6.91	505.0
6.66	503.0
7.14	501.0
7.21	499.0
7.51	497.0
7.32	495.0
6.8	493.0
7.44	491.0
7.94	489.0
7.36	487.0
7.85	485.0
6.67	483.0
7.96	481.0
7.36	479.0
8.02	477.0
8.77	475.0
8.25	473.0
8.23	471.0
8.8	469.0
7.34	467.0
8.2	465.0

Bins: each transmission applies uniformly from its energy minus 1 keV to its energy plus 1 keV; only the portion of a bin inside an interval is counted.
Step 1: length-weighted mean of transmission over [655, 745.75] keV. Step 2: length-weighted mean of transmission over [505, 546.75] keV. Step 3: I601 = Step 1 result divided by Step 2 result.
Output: 0.90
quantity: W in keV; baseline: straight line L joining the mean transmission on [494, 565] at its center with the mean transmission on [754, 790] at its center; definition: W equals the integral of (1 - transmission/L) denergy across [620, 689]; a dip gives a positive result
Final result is 0.5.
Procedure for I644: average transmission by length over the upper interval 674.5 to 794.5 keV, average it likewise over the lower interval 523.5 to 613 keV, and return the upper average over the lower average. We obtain 0.9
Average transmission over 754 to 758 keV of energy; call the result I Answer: 6.23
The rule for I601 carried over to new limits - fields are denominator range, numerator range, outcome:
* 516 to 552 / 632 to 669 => 0.91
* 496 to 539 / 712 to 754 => 0.88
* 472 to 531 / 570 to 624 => 1.02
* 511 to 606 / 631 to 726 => 0.88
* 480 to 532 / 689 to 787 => 0.90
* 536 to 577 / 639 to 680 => 0.88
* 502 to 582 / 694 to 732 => 0.86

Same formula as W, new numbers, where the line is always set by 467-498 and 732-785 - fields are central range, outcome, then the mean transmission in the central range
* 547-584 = -1.9 keV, 7.73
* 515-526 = 0.7 keV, 7.11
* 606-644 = -0.3 keV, 7.12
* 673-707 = 0.2 keV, 6.73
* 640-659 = 0.8 keV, 6.68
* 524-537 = 0.1 keV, 7.44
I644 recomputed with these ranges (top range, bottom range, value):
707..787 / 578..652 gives 0.87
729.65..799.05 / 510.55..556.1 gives 0.86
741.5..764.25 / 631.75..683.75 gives 0.96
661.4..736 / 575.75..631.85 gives 0.88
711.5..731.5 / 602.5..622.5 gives 0.86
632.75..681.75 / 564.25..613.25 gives 0.89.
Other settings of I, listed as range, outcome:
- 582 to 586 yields 7.79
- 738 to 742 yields 6.46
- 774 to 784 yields 6.42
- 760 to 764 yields 6.58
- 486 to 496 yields 7.37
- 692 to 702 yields 6.73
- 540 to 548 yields 7.44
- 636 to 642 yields 6.81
